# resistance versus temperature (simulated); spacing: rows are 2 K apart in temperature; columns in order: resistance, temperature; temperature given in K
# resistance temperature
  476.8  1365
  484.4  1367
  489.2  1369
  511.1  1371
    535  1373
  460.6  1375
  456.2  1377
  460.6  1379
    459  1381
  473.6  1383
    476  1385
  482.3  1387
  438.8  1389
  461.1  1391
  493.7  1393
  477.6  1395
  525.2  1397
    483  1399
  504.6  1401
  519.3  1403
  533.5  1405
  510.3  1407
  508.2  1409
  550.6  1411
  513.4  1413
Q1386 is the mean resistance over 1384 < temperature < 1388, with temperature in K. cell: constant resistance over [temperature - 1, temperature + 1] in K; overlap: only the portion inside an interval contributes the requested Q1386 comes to 479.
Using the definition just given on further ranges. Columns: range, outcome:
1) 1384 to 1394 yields 470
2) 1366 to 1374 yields 505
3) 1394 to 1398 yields 501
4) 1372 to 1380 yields 478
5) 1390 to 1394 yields 477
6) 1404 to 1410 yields 517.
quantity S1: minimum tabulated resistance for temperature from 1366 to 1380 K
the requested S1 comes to 456.2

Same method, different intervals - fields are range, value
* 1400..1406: 504.6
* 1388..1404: 438.8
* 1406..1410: 508.2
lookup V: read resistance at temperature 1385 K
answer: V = 476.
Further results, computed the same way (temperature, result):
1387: 482.3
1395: 477.6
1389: 438.8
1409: 508.2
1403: 519.3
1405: 533.5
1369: 489.2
